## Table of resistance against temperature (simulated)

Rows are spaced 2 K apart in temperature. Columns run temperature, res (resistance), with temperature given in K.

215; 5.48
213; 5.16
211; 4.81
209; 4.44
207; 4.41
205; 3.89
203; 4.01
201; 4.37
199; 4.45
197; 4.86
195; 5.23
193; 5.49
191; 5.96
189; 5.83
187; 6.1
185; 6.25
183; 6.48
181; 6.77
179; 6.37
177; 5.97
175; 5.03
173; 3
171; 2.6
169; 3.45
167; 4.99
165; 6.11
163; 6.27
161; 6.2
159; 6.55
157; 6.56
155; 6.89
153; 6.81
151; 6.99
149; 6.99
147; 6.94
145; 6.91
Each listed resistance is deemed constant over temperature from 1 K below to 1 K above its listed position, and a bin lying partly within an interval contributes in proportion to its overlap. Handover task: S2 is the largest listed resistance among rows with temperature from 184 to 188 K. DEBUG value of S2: 6.25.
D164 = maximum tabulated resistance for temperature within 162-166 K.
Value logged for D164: 6.27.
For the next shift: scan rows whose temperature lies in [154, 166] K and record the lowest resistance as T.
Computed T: 6.11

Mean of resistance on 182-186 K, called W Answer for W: 6.37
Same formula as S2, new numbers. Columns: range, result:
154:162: 6.89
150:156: 6.99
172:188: 6.77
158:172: 6.55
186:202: 6.1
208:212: 4.81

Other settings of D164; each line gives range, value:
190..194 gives 5.96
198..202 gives 4.45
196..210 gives 4.86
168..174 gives 3.45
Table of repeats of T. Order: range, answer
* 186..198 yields 4.86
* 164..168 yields 4.99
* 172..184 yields 3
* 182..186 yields 6.25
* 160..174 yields 2.6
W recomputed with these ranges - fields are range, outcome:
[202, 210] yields 4.19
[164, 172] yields 4.29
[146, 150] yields 6.96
